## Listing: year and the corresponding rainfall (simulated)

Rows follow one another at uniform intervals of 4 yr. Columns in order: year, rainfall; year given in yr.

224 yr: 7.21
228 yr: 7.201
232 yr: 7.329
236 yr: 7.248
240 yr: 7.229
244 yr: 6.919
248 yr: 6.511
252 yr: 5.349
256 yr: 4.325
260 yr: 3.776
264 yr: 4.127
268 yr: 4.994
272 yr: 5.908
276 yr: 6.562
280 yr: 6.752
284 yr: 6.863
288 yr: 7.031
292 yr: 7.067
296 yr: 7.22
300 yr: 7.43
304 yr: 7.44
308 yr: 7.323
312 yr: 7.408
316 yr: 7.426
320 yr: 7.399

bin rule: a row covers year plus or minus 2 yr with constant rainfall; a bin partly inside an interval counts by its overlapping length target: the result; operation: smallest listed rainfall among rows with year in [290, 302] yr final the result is 7.067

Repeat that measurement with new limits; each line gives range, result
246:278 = 3.776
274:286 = 6.562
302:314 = 7.323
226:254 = 5.349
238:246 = 6.919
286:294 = 7.031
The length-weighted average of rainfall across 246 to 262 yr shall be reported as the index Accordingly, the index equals 4.99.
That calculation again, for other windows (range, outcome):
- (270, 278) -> 6.24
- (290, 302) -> 7.24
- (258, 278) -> 5.07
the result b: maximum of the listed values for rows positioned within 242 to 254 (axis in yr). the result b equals 6.919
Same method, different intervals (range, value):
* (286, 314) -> 7.44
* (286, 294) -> 7.067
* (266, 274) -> 5.908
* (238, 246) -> 7.229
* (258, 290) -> 7.031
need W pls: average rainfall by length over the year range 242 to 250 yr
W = 6.71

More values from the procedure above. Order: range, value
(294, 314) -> 7.36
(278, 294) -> 6.93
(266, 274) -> 5.45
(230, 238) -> 7.29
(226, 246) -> 7.19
